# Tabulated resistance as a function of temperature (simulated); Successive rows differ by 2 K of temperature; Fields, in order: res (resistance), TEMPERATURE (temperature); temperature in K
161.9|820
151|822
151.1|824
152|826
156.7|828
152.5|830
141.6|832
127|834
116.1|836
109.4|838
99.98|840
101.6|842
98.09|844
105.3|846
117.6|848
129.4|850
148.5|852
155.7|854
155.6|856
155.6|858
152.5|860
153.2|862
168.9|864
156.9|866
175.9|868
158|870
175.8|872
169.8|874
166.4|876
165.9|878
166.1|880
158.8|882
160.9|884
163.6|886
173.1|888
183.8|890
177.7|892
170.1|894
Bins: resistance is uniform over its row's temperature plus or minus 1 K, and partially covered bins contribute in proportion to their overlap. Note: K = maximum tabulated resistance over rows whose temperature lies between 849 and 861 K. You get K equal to 155.7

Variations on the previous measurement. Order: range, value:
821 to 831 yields 156.7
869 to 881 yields 175.8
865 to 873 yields 175.9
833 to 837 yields 127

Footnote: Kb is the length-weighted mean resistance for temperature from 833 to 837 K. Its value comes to 122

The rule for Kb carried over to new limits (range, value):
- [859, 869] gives 161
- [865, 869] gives 166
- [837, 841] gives 105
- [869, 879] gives 167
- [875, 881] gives 166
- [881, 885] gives 160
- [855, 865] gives 157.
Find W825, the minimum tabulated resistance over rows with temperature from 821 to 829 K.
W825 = 151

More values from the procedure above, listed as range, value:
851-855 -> 148.5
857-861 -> 152.5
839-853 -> 98.09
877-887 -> 158.8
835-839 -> 109.4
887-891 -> 173.1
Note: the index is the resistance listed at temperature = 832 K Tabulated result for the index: 141.6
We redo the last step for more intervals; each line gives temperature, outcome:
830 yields 152.5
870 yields 158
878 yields 165.9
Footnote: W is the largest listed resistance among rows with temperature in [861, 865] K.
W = 168.9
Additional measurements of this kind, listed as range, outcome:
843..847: 105.3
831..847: 141.6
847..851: 129.4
